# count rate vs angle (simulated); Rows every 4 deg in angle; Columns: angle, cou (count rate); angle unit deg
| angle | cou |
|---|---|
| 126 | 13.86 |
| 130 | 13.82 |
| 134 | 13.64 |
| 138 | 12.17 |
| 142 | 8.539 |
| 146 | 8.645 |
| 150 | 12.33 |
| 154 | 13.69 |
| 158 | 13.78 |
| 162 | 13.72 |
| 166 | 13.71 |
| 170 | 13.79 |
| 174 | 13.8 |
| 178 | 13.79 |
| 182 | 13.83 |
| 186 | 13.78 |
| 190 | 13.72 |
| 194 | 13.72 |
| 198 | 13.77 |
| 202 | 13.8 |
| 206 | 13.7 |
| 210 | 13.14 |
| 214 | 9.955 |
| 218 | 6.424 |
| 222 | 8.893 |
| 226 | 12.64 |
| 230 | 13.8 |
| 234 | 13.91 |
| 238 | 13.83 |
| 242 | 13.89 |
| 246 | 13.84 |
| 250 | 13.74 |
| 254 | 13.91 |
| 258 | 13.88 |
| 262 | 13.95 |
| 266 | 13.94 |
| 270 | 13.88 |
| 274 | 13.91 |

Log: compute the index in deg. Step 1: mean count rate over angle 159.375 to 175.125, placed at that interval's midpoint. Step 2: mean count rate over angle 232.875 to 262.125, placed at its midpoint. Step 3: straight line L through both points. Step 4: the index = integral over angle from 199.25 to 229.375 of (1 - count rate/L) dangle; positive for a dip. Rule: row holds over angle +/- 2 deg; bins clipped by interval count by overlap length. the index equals 5.3 deg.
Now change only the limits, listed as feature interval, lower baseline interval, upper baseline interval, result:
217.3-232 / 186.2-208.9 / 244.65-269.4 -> 3.2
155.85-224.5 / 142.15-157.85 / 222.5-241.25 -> -3.0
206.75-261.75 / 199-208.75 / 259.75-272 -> 5.1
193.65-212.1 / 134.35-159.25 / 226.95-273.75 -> -1.1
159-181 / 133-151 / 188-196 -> -2.3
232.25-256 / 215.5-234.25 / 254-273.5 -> -2.9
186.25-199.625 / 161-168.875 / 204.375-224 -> -2.2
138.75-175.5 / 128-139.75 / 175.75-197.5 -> 2.9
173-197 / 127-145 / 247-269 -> -2.0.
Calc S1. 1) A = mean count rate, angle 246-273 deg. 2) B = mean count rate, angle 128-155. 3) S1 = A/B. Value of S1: 1.18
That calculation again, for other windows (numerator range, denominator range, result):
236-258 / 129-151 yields 1.22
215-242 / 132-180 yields 0.93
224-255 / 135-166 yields 1.14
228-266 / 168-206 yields 1.01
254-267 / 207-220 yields 1.37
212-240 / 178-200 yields 0.82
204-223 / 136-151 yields 1.02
